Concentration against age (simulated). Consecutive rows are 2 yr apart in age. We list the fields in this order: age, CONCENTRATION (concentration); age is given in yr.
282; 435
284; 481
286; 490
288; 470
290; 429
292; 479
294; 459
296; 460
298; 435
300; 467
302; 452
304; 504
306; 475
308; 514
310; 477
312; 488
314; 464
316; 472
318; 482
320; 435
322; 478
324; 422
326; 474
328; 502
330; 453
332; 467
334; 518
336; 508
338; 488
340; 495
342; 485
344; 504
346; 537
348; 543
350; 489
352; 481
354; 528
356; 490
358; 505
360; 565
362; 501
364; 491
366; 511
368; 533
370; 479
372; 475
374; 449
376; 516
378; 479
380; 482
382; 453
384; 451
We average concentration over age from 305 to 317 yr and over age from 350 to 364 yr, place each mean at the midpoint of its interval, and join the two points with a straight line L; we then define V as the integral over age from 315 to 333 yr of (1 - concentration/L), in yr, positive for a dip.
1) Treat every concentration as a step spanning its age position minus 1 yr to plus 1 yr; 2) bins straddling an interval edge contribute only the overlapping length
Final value 0.9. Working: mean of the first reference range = 482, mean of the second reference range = 509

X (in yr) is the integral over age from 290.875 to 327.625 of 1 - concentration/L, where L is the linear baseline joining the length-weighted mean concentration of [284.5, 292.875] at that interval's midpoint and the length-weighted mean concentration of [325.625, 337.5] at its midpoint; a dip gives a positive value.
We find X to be 0.6 yr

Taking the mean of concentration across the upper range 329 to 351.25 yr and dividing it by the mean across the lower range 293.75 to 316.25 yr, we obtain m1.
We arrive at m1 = 1.05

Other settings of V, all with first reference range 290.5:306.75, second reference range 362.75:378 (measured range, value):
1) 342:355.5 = -0.73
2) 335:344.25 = -0.28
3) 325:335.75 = -0.16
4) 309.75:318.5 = -0.10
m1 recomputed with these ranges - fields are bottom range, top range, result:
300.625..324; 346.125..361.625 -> 1.09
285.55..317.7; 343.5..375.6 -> 1.07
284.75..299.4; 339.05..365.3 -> 1.10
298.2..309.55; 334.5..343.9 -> 1.04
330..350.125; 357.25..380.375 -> 1.00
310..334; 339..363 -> 1.09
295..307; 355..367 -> 1.10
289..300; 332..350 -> 1.12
